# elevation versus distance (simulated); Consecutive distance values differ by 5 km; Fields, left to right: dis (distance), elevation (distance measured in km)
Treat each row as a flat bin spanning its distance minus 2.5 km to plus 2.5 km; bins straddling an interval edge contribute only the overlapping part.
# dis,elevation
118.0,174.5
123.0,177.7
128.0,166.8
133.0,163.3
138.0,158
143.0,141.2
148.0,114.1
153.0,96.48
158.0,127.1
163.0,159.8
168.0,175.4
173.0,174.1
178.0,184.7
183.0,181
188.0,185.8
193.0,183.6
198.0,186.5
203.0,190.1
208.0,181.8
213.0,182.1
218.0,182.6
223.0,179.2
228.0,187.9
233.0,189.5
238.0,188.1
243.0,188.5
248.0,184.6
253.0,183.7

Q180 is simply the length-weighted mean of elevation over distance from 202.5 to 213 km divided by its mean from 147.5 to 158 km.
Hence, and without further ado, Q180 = 1.7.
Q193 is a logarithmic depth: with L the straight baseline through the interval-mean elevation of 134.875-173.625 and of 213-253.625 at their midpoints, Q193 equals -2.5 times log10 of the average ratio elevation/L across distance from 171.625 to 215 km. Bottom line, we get -0.127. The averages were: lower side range 142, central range 184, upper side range 185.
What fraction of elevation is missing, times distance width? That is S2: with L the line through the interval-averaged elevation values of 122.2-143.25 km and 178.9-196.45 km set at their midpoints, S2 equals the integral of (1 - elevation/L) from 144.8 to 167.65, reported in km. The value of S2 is 5.6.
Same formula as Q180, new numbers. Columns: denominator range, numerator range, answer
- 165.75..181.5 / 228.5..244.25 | 1.06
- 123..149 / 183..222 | 1.20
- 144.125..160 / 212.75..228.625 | 1.59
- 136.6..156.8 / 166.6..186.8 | 1.43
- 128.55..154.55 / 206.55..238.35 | 1.33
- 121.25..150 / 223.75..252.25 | 1.22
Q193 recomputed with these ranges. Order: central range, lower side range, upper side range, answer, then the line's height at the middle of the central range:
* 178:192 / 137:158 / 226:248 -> -0.21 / 152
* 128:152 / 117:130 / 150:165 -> 0.06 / 150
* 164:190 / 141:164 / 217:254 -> -0.24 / 143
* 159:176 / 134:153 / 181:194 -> -0.03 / 161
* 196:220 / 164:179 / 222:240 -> -0.01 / 182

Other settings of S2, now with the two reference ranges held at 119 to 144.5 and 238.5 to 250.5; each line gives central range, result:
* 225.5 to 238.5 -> -0.3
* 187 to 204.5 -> -1.0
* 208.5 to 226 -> -0.1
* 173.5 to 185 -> -0.6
